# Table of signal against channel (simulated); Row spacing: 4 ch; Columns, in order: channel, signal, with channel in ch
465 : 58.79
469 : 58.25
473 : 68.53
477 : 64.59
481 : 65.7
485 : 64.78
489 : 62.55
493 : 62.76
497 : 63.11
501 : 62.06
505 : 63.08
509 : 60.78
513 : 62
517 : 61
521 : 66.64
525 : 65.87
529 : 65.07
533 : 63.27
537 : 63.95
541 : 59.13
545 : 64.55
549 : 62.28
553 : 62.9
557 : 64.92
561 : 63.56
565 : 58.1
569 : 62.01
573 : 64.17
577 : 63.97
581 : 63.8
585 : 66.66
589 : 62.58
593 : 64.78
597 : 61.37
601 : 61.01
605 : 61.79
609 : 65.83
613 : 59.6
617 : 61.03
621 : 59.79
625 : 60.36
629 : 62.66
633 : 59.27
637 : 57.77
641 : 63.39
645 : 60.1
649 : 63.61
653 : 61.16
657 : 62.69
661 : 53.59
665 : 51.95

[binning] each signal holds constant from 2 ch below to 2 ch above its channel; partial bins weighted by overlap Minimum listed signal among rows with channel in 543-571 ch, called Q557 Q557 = 58.1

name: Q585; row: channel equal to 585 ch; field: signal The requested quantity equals 66.66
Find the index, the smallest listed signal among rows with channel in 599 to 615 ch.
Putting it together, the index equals 59.6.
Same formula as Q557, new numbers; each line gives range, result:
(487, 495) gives 62.55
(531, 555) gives 59.13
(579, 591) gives 62.58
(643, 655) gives 60.1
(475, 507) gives 62.06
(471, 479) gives 64.59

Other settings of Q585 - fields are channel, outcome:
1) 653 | 61.16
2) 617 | 61.03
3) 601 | 61.01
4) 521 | 66.64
